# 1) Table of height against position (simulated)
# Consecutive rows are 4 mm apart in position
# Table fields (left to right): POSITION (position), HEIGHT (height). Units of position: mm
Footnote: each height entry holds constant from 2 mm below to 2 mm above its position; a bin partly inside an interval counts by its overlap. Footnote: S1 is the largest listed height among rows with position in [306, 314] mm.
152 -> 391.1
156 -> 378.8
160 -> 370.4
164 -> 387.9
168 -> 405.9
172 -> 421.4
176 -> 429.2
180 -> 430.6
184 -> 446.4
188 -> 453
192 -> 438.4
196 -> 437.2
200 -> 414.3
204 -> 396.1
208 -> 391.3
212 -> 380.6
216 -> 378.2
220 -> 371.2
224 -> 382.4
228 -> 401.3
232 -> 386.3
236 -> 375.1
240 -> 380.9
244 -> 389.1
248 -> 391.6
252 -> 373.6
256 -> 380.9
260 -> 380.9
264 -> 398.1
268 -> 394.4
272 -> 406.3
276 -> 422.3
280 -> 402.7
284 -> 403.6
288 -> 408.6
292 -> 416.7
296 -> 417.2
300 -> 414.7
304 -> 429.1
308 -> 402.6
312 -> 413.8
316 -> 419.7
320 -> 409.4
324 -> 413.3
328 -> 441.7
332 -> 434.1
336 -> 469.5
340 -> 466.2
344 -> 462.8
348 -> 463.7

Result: 413.8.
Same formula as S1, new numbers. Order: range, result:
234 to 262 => 391.6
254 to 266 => 398.1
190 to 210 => 438.4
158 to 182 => 430.6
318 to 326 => 413.3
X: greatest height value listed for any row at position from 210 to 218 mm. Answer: 380.6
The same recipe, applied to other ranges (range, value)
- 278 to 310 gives 429.1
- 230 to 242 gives 386.3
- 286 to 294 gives 416.7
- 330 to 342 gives 469.5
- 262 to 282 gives 422.3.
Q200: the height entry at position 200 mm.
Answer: 414.3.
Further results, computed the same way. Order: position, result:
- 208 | 391.3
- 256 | 380.9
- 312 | 413.8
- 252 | 373.6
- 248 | 391.6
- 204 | 396.1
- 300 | 414.7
